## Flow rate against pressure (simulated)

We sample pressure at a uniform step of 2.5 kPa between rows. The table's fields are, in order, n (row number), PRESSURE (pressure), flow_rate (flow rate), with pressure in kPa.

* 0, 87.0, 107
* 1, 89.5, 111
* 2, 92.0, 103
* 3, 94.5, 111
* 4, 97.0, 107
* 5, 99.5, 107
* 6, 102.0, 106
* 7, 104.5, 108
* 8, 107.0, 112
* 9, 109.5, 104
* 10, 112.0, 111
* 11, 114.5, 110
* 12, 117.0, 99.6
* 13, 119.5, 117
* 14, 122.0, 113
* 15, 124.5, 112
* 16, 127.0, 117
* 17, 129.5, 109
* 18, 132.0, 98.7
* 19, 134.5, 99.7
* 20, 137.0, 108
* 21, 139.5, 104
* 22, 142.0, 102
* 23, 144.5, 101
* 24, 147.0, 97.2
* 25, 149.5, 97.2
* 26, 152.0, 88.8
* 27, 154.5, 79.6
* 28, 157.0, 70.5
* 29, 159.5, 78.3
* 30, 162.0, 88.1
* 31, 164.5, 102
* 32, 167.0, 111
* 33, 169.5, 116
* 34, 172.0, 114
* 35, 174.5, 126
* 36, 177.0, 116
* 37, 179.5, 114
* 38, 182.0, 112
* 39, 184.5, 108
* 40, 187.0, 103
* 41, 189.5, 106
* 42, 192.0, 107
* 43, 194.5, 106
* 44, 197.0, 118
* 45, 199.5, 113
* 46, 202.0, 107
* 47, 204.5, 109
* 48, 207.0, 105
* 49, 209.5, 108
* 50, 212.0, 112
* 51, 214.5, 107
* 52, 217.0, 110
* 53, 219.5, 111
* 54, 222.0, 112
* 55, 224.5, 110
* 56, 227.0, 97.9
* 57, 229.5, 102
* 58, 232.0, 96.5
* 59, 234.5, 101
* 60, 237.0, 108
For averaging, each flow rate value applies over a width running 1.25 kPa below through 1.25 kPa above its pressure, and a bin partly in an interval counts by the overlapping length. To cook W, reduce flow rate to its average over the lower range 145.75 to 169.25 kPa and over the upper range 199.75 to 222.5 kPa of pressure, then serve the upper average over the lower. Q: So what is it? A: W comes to 1.19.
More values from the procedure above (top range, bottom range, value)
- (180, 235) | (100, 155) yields 1.03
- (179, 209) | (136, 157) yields 1.14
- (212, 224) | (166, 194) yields 0.98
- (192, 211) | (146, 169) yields 1.20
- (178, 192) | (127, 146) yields 1.04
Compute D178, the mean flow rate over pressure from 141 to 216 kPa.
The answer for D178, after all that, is 104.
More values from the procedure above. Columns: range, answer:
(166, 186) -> 115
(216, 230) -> 107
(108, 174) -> 102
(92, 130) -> 109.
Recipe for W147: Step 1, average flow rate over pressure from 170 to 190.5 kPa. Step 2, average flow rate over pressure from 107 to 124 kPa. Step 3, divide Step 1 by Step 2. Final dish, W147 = 1.0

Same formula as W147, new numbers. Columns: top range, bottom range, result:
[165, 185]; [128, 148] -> 1.11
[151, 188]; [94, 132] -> 0.93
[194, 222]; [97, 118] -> 1.02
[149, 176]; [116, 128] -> 0.87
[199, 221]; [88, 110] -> 1.01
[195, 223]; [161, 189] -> 1.00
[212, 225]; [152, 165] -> 1.33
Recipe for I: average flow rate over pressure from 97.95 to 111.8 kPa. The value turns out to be 108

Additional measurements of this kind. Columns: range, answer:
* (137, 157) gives 94.9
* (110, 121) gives 109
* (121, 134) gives 109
